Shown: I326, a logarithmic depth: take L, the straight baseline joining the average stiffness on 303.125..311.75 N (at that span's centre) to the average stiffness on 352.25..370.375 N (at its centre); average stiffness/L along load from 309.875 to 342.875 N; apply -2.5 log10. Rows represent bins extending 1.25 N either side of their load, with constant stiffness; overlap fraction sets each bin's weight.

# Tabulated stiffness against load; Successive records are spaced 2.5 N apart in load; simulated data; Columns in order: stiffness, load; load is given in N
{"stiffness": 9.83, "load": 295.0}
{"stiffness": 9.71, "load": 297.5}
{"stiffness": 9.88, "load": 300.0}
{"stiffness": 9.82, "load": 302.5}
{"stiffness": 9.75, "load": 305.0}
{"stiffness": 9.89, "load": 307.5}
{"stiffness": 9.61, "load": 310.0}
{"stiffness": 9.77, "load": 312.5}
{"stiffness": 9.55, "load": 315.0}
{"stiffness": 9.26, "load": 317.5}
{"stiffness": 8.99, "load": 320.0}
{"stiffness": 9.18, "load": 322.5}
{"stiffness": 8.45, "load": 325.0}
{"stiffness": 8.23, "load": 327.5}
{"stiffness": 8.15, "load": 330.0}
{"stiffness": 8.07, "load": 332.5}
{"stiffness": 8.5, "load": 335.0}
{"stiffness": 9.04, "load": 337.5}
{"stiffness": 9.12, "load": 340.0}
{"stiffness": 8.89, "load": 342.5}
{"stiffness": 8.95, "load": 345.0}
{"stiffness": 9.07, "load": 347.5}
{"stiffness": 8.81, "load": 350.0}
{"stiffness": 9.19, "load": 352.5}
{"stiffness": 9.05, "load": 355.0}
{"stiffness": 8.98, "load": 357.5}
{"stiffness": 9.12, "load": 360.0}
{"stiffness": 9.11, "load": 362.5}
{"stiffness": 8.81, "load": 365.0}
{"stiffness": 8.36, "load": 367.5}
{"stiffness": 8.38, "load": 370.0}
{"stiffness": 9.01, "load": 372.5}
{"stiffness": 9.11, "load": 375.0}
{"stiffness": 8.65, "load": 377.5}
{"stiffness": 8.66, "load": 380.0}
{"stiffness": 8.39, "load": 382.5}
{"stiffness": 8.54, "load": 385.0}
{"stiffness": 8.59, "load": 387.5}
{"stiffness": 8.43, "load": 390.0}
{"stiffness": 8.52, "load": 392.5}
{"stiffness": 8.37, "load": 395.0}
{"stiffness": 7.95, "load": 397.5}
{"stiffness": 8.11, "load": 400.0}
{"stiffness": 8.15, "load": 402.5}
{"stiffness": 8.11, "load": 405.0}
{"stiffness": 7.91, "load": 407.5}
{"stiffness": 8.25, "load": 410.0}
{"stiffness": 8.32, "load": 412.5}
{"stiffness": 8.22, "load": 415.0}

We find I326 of 0.07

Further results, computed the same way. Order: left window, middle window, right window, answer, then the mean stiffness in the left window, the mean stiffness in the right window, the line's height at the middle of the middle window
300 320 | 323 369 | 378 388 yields 0.04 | 9.64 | 8.55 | 9.1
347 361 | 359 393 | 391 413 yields -0.01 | 9.03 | 8.19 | 8.65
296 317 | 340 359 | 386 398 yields 0.01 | 9.73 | 8.4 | 9.06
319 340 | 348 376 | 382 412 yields -0.06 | 8.6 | 8.27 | 8.45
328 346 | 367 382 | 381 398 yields -0.03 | 8.65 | 8.42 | 8.49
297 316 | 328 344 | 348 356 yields 0.08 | 9.75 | 9.02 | 9.28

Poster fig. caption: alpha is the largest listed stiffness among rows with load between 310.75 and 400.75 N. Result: 9.77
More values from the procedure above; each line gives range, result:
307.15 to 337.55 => 9.89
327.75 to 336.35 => 8.5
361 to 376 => 9.11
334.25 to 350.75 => 9.12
